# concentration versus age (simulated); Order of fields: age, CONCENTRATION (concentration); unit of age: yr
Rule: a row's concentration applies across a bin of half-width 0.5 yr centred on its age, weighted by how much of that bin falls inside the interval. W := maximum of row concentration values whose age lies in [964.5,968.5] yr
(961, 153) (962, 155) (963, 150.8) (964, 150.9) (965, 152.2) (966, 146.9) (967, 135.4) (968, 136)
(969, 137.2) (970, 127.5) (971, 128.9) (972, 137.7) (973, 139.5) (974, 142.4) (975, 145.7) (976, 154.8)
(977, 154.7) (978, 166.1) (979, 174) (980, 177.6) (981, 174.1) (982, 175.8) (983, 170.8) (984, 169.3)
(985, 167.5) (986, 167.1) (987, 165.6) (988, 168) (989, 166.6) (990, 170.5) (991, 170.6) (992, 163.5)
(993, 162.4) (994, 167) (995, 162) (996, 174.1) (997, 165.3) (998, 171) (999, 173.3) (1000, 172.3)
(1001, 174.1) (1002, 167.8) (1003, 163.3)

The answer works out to 152.2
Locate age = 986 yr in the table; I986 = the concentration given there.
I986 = 167.1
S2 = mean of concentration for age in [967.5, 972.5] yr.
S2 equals 133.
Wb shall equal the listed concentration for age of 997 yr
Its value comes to 165.3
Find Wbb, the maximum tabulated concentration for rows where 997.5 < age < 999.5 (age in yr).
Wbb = 173.3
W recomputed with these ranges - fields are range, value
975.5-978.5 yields 166.1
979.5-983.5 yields 177.6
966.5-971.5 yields 137.2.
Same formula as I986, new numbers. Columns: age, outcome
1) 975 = 145.7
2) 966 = 146.9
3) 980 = 177.6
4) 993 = 162.4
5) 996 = 174.1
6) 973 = 139.5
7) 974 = 142.4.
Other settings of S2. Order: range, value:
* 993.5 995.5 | 164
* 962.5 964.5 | 151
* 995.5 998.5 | 170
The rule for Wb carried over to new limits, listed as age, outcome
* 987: 165.6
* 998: 171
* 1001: 174.1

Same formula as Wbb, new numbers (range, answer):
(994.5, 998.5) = 174.1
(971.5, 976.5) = 154.8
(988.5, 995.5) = 170.6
